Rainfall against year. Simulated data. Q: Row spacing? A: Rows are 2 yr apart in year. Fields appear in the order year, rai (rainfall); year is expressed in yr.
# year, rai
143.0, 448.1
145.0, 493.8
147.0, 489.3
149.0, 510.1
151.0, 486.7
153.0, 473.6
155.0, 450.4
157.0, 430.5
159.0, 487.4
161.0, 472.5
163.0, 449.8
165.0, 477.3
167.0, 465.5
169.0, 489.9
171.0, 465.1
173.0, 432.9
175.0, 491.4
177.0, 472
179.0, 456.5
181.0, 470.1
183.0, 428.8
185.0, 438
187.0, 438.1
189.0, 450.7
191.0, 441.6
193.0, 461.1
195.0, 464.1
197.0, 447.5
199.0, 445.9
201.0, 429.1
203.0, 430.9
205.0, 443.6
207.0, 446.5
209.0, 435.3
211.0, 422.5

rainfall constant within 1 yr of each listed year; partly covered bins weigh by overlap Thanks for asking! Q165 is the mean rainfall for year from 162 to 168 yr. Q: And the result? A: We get 464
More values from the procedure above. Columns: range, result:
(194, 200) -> 452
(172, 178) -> 465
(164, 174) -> 466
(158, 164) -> 470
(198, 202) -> 438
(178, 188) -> 446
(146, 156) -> 482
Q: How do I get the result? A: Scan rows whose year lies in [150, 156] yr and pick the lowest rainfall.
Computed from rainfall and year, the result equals 450.4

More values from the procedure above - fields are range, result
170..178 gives 432.9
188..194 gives 441.6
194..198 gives 447.5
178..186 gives 428.8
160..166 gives 449.8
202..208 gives 430.9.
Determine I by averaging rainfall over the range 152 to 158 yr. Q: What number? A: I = 452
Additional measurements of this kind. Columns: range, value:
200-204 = 430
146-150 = 500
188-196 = 454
